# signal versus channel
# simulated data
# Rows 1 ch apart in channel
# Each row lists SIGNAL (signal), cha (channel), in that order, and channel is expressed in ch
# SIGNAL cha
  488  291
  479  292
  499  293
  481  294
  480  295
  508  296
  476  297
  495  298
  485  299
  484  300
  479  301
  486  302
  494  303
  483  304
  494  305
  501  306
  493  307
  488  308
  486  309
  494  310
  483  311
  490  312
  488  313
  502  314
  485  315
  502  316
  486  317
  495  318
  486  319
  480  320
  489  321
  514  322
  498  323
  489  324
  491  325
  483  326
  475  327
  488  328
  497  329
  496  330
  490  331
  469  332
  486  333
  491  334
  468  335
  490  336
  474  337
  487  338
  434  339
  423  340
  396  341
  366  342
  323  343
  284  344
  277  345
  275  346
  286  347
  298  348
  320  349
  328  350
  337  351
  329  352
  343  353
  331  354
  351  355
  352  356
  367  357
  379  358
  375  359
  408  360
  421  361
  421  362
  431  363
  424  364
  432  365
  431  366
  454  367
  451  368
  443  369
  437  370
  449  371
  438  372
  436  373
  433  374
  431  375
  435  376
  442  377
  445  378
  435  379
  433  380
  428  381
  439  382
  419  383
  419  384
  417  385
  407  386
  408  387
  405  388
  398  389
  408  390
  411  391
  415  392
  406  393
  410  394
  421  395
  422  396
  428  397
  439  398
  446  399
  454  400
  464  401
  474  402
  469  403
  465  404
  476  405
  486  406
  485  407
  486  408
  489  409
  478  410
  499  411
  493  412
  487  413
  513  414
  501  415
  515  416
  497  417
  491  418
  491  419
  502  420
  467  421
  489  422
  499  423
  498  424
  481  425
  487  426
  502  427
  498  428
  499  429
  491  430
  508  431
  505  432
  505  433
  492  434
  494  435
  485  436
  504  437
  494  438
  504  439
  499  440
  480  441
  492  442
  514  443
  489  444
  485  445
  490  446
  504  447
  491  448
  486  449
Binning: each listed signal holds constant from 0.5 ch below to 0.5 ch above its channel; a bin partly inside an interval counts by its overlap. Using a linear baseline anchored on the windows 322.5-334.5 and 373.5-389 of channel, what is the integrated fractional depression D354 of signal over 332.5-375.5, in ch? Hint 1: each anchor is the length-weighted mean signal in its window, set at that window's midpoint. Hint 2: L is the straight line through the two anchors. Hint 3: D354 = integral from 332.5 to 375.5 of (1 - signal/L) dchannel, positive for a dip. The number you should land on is 5.8 ch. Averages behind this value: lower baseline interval 488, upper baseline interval 425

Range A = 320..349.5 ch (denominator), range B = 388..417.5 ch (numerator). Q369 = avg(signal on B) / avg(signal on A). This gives 1.1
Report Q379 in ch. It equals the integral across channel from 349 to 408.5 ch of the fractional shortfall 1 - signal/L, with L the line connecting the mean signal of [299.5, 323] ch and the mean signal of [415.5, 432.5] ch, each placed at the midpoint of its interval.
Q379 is 8.87 ch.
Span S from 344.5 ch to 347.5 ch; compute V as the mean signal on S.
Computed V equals 279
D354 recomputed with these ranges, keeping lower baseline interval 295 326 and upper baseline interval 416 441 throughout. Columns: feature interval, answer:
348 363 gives 3.98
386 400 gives 2.16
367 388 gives 2.60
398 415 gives 0.54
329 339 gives 0.20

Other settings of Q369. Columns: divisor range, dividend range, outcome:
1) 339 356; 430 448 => 1.49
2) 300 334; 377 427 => 0.93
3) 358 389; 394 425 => 1.12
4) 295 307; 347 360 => 0.70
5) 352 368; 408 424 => 1.25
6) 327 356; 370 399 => 1.08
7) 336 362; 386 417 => 1.26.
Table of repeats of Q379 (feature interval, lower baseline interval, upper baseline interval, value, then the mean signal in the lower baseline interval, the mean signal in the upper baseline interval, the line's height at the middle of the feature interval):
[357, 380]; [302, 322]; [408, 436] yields 3.0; 491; 495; 493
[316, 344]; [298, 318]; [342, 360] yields -4.0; 490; 330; 408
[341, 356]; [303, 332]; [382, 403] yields 4.6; 491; 425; 463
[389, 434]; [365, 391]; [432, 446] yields -0.7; 429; 495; 466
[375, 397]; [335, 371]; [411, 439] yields 0.7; 384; 496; 436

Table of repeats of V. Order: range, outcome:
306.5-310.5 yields 490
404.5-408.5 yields 483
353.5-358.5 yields 356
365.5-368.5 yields 445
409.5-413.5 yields 489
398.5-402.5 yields 460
